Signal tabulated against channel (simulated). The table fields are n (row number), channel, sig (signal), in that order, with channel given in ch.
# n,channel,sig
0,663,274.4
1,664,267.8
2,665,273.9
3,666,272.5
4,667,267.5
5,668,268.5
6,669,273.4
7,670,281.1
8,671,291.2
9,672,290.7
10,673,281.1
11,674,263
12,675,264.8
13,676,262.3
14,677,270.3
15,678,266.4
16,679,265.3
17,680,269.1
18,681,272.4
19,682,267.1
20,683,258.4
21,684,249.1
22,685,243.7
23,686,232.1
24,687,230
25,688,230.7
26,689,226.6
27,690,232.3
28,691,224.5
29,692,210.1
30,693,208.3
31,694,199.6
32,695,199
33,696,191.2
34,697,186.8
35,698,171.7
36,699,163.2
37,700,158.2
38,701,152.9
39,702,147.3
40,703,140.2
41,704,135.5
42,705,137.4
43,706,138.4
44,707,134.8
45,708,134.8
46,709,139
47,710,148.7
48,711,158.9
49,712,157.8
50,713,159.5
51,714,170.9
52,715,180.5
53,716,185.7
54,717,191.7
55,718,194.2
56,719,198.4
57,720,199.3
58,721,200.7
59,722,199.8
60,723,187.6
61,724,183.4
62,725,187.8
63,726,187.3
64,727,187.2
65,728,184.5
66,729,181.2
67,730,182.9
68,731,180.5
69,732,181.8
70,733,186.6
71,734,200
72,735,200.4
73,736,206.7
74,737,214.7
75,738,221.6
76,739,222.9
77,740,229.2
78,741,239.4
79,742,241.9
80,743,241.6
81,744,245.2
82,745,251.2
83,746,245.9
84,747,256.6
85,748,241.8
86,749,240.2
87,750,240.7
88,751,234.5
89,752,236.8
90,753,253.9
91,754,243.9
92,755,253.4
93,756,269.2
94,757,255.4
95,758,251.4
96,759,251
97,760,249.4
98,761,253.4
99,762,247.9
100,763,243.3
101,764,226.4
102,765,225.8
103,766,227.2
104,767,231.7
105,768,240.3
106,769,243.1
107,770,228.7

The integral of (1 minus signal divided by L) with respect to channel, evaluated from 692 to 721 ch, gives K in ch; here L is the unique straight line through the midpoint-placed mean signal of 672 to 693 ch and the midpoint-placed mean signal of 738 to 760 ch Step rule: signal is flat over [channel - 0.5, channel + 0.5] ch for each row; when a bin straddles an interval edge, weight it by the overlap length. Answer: 9.3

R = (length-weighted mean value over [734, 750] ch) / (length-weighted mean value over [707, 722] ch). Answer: 1.35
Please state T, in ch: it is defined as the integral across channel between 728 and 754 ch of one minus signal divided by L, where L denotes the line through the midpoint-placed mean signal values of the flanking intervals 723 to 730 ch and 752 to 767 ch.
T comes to -1.3 ch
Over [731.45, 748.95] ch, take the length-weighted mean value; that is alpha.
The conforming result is 225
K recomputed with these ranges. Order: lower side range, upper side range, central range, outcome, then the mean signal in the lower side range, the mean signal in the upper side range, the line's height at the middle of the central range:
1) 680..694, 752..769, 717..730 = 2.71 ch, 237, 245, 241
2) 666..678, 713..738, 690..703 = 2.85 ch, 274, 191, 236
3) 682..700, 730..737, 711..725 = 1.16 ch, 215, 194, 201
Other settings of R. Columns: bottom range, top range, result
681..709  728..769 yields 1.19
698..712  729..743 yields 1.42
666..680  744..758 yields 0.91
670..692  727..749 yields 0.85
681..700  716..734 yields 0.87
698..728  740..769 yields 1.45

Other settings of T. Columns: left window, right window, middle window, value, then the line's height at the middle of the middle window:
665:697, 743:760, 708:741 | 8.1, 249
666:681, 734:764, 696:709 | 5.4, 260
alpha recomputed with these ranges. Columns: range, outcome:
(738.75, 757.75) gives 245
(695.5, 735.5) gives 173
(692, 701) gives 184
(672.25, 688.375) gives 259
